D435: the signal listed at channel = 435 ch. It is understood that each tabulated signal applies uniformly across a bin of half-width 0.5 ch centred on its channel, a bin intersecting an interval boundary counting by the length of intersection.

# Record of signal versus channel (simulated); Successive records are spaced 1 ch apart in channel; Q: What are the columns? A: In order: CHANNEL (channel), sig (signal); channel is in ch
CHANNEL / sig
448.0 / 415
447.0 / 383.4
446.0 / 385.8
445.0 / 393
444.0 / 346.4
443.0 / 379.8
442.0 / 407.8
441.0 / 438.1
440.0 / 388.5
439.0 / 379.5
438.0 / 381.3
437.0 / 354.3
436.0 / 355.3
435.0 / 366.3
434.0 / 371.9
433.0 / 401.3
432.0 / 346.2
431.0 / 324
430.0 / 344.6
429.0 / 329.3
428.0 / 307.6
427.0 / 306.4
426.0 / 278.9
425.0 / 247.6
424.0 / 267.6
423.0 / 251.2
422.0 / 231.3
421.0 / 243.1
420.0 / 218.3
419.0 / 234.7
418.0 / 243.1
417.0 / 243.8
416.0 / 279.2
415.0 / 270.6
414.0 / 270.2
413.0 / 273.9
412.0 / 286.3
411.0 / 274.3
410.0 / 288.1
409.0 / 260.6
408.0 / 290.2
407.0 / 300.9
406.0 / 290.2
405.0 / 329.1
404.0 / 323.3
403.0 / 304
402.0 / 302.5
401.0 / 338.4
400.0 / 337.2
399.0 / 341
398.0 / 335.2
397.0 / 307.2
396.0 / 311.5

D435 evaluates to 366.3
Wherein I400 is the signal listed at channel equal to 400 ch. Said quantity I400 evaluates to 337.2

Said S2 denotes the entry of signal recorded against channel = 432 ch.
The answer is 346.2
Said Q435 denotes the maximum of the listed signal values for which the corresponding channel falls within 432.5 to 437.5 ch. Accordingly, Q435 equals 401.3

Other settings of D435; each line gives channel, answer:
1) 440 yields 388.5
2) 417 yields 243.8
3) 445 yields 393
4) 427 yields 306.4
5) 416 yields 279.2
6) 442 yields 407.8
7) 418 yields 243.1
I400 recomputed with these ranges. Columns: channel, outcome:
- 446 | 385.8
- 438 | 381.3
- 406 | 290.2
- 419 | 234.7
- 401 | 338.4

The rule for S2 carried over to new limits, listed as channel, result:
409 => 260.6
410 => 288.1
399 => 341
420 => 218.3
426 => 278.9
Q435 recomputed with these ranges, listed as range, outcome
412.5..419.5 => 279.2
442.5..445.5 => 393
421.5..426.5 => 278.9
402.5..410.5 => 329.1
